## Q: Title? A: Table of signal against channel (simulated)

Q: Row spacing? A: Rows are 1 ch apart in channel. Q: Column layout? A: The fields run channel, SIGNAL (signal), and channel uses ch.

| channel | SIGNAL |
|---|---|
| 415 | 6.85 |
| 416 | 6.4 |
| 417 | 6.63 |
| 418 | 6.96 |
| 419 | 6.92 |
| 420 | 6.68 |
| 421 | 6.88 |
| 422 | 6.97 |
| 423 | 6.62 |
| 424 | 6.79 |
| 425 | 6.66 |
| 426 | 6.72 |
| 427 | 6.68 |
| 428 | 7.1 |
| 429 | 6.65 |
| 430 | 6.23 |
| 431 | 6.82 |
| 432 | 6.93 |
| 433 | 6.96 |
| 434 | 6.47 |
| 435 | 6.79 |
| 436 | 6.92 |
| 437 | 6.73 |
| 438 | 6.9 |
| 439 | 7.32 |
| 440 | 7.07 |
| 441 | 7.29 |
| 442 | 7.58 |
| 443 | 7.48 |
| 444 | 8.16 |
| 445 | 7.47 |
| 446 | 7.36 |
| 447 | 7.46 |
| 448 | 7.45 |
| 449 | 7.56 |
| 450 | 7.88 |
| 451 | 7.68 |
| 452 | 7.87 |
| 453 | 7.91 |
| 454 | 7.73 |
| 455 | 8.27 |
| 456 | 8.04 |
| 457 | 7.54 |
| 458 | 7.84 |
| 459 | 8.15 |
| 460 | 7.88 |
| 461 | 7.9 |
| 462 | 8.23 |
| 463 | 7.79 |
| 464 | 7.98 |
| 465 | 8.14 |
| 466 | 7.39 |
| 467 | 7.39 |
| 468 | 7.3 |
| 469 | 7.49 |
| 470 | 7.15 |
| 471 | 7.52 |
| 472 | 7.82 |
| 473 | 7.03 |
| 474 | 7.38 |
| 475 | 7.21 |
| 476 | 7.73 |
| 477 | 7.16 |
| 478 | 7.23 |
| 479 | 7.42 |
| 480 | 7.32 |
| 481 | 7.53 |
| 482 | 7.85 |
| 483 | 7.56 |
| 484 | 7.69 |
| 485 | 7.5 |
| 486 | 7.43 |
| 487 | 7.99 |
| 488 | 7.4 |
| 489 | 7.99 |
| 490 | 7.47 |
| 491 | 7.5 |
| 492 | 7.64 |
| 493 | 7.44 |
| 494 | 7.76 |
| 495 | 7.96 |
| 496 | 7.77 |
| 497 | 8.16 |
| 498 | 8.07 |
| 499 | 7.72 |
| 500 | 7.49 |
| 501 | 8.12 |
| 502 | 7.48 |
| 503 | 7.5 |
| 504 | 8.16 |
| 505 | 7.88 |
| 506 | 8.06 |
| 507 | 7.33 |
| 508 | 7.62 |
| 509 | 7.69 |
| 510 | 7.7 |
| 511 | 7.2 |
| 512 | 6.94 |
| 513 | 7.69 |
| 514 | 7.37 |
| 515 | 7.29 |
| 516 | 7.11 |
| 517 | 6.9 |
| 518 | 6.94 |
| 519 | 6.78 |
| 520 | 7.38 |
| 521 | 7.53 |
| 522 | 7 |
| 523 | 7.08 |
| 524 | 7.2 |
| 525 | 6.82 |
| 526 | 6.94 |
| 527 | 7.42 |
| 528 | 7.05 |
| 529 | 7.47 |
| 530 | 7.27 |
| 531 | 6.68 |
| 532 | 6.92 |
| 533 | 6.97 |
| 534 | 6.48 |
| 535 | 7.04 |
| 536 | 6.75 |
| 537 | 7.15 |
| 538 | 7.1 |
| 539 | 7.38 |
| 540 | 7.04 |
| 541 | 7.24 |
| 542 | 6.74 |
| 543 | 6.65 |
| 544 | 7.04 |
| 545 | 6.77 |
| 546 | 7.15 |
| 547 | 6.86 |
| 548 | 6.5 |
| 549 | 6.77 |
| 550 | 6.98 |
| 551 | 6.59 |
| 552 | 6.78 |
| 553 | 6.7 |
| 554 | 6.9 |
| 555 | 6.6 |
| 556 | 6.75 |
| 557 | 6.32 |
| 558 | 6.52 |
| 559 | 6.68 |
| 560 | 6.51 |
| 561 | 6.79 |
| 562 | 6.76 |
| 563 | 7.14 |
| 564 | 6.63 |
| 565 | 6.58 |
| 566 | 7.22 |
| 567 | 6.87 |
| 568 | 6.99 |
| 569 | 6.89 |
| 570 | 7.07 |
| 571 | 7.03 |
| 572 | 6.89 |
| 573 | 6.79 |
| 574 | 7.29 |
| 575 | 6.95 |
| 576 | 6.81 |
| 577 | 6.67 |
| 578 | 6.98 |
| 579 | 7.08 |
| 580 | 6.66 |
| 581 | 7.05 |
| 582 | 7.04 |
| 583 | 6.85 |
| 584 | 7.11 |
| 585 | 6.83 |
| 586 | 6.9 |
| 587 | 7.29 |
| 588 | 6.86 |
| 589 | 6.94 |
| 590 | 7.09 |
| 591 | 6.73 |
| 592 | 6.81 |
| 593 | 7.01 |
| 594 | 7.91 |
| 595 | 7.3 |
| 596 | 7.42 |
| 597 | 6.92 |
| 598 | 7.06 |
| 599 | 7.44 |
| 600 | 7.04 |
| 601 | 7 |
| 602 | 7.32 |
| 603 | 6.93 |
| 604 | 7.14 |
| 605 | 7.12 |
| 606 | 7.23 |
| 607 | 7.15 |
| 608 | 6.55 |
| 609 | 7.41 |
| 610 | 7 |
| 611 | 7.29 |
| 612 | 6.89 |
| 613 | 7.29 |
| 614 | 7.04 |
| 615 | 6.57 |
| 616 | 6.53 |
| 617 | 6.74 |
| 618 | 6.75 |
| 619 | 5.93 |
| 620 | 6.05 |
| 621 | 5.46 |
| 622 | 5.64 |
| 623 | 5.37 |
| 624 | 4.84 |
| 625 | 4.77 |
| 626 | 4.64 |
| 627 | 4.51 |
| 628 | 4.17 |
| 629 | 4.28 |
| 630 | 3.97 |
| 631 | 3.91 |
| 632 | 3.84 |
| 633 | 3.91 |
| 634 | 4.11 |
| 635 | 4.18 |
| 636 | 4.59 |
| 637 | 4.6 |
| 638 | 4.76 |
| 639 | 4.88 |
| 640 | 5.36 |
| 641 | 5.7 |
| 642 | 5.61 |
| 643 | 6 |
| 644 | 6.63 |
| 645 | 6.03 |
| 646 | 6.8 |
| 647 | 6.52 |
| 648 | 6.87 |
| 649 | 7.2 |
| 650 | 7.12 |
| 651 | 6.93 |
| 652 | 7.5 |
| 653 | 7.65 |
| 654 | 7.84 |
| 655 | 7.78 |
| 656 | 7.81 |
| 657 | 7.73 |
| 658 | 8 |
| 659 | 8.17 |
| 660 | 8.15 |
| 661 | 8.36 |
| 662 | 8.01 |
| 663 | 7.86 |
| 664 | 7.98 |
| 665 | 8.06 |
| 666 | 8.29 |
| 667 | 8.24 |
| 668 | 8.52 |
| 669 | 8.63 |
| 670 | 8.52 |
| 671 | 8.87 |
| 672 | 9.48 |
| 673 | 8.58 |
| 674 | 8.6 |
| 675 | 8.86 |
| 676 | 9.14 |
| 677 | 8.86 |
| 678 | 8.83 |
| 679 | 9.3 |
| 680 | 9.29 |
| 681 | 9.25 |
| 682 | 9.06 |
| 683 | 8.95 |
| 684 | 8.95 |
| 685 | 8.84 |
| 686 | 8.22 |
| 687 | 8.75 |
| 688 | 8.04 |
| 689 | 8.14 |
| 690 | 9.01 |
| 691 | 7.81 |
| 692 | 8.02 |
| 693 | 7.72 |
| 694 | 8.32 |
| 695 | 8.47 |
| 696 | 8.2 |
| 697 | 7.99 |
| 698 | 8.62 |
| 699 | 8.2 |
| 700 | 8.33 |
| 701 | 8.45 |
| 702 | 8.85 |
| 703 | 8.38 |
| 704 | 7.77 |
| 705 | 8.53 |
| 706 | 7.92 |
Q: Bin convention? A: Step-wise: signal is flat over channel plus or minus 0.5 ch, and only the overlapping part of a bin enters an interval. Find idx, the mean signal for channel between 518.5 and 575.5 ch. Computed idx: 6.92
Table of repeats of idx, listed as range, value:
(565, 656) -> 6.43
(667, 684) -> 8.9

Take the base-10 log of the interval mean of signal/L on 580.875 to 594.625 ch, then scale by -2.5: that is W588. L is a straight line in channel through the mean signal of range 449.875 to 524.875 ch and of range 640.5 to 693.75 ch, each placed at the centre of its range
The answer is 0.117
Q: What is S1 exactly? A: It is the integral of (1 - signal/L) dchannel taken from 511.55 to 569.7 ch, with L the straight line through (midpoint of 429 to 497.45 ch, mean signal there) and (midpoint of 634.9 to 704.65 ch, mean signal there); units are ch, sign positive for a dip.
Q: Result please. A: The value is 5.17 ch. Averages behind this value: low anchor 7.51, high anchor 7.81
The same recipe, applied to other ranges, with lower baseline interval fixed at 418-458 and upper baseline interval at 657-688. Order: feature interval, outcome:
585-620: 5.04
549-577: 3.99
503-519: 0.41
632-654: 6.72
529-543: 1.43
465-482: -0.01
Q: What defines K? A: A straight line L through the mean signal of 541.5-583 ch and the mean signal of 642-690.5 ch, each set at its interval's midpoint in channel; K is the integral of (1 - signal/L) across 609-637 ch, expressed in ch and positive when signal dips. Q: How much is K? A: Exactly 7.83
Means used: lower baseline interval 6.83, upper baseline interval 8.1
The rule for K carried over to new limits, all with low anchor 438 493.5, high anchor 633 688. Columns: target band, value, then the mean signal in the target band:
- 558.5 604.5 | 3.5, 6.98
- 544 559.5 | 1.7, 6.73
